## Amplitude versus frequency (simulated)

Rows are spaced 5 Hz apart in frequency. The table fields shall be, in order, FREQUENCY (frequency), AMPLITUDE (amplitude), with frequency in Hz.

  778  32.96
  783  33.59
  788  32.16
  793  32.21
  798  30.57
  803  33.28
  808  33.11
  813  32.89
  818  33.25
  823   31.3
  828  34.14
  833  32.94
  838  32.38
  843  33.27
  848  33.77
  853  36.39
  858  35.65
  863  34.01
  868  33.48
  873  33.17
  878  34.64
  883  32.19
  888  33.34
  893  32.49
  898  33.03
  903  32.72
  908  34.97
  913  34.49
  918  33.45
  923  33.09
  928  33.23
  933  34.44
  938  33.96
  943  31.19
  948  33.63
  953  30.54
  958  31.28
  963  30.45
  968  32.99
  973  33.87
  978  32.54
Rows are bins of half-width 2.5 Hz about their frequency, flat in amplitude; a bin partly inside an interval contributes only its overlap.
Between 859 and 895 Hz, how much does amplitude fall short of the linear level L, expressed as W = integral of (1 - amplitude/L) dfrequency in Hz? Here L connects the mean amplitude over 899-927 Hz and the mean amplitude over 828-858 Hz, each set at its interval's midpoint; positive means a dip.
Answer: 0.4 Hz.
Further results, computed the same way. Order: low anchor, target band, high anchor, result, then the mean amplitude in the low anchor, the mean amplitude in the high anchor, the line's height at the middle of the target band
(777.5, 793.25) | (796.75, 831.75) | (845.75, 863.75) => 1.03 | 32.8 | 35.1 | 33.7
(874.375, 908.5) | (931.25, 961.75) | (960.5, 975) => 0.24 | 33.2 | 32.4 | 32.6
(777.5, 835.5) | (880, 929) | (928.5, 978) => -1.12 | 32.7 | 32.5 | 32.6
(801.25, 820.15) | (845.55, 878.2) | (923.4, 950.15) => -1.23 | 33.1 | 33.3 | 33.2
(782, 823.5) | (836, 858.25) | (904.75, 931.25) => -0.80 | 32.5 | 33.8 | 33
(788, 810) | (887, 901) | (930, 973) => -0.24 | 32.3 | 32.4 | 32.4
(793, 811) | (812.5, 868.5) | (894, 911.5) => -1.48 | 32.3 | 33.5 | 32.8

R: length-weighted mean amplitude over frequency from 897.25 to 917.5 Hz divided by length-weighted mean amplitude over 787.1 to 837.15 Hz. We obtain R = 1.04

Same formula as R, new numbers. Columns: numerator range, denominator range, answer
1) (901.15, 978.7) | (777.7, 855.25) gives 1.00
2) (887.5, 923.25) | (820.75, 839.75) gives 1.02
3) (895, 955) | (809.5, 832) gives 1.01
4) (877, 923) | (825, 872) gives 0.98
